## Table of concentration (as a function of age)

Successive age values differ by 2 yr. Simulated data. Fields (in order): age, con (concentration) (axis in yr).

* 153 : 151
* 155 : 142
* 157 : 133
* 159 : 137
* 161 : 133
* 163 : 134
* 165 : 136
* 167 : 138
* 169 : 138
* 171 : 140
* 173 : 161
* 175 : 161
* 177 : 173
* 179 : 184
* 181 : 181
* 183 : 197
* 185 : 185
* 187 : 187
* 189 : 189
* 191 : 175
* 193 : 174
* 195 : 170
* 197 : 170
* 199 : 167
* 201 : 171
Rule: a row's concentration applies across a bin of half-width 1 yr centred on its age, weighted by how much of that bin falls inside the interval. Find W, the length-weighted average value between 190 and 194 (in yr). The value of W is 174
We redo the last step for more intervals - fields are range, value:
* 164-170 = 137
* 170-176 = 154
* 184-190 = 187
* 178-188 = 187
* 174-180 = 173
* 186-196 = 179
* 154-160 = 137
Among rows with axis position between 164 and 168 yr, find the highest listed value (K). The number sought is 138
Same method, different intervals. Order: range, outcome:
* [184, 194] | 189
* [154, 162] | 142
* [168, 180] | 184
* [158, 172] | 140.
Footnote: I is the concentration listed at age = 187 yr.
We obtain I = 187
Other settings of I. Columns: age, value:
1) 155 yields 142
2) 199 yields 167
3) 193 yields 174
